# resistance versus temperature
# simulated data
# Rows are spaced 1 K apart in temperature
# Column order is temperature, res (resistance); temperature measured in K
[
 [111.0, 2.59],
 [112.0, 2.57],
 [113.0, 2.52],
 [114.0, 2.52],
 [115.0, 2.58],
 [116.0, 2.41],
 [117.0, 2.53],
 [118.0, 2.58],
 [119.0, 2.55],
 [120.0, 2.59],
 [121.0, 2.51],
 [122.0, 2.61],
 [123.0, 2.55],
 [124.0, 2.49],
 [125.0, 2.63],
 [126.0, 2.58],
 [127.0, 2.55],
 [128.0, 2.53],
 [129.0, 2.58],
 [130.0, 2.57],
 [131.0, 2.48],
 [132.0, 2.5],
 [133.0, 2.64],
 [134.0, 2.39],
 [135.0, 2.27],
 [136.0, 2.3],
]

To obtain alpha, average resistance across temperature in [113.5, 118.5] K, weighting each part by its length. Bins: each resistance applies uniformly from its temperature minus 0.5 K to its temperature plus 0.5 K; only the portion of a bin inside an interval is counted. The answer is 2.52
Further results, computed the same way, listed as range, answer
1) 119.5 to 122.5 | 2.57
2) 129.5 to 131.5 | 2.52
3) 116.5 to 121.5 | 2.55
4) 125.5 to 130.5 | 2.56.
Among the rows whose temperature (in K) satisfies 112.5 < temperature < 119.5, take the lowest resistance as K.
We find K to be 2.41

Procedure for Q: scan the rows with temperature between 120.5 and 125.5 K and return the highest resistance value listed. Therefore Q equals 2.63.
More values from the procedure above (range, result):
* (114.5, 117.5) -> 2.58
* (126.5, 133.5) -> 2.64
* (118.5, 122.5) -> 2.61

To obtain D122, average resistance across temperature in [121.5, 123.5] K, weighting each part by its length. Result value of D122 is 2.58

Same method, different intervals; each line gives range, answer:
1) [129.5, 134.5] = 2.52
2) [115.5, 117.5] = 2.47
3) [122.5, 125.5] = 2.56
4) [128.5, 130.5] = 2.58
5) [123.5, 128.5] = 2.56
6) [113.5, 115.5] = 2.55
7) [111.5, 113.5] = 2.54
